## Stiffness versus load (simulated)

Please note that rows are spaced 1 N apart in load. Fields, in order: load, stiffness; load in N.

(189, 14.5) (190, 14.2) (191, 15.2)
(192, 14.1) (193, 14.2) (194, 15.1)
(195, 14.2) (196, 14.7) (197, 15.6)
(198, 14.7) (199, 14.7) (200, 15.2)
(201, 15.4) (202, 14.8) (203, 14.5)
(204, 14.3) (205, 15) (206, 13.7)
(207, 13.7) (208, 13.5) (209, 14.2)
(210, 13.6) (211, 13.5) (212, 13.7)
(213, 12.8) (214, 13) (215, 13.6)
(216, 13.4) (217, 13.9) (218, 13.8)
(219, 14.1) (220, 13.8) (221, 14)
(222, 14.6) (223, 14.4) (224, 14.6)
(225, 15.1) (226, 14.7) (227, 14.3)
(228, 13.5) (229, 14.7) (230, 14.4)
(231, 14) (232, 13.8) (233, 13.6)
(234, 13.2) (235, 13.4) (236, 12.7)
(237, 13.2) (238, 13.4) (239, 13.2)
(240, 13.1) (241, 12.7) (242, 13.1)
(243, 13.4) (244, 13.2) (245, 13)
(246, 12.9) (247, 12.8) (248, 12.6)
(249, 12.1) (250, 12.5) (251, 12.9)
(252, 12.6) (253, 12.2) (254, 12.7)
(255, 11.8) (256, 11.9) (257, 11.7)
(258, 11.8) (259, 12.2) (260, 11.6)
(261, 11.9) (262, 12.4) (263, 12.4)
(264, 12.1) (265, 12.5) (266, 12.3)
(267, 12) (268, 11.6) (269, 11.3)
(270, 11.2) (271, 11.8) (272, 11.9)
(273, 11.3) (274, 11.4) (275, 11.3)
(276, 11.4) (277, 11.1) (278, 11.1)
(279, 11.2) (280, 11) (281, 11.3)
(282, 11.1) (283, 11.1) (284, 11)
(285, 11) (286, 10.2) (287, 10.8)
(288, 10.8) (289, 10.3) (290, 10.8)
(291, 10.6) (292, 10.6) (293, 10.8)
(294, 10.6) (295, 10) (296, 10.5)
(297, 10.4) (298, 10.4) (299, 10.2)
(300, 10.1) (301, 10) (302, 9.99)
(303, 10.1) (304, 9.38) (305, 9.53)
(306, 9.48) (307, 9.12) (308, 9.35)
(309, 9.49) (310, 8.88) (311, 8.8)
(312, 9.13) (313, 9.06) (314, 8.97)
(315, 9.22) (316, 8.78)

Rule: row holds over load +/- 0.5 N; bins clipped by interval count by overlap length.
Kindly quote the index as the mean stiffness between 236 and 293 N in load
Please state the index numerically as 11.9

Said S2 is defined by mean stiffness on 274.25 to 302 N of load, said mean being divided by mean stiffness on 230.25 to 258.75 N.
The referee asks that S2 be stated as 0.83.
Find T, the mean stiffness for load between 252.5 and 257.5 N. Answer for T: 12.1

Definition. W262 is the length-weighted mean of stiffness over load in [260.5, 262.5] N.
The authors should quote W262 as 12.2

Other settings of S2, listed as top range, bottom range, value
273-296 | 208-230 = 0.78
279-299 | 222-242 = 0.78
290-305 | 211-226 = 0.74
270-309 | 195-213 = 0.74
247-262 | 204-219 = 0.89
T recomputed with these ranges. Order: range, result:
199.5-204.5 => 14.8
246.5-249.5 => 12.5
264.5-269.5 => 11.9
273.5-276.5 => 11.4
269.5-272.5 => 11.6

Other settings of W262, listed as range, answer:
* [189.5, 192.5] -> 14.5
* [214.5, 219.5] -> 13.8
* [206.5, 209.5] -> 13.8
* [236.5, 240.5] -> 13.2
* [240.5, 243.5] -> 13.1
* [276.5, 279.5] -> 11.1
